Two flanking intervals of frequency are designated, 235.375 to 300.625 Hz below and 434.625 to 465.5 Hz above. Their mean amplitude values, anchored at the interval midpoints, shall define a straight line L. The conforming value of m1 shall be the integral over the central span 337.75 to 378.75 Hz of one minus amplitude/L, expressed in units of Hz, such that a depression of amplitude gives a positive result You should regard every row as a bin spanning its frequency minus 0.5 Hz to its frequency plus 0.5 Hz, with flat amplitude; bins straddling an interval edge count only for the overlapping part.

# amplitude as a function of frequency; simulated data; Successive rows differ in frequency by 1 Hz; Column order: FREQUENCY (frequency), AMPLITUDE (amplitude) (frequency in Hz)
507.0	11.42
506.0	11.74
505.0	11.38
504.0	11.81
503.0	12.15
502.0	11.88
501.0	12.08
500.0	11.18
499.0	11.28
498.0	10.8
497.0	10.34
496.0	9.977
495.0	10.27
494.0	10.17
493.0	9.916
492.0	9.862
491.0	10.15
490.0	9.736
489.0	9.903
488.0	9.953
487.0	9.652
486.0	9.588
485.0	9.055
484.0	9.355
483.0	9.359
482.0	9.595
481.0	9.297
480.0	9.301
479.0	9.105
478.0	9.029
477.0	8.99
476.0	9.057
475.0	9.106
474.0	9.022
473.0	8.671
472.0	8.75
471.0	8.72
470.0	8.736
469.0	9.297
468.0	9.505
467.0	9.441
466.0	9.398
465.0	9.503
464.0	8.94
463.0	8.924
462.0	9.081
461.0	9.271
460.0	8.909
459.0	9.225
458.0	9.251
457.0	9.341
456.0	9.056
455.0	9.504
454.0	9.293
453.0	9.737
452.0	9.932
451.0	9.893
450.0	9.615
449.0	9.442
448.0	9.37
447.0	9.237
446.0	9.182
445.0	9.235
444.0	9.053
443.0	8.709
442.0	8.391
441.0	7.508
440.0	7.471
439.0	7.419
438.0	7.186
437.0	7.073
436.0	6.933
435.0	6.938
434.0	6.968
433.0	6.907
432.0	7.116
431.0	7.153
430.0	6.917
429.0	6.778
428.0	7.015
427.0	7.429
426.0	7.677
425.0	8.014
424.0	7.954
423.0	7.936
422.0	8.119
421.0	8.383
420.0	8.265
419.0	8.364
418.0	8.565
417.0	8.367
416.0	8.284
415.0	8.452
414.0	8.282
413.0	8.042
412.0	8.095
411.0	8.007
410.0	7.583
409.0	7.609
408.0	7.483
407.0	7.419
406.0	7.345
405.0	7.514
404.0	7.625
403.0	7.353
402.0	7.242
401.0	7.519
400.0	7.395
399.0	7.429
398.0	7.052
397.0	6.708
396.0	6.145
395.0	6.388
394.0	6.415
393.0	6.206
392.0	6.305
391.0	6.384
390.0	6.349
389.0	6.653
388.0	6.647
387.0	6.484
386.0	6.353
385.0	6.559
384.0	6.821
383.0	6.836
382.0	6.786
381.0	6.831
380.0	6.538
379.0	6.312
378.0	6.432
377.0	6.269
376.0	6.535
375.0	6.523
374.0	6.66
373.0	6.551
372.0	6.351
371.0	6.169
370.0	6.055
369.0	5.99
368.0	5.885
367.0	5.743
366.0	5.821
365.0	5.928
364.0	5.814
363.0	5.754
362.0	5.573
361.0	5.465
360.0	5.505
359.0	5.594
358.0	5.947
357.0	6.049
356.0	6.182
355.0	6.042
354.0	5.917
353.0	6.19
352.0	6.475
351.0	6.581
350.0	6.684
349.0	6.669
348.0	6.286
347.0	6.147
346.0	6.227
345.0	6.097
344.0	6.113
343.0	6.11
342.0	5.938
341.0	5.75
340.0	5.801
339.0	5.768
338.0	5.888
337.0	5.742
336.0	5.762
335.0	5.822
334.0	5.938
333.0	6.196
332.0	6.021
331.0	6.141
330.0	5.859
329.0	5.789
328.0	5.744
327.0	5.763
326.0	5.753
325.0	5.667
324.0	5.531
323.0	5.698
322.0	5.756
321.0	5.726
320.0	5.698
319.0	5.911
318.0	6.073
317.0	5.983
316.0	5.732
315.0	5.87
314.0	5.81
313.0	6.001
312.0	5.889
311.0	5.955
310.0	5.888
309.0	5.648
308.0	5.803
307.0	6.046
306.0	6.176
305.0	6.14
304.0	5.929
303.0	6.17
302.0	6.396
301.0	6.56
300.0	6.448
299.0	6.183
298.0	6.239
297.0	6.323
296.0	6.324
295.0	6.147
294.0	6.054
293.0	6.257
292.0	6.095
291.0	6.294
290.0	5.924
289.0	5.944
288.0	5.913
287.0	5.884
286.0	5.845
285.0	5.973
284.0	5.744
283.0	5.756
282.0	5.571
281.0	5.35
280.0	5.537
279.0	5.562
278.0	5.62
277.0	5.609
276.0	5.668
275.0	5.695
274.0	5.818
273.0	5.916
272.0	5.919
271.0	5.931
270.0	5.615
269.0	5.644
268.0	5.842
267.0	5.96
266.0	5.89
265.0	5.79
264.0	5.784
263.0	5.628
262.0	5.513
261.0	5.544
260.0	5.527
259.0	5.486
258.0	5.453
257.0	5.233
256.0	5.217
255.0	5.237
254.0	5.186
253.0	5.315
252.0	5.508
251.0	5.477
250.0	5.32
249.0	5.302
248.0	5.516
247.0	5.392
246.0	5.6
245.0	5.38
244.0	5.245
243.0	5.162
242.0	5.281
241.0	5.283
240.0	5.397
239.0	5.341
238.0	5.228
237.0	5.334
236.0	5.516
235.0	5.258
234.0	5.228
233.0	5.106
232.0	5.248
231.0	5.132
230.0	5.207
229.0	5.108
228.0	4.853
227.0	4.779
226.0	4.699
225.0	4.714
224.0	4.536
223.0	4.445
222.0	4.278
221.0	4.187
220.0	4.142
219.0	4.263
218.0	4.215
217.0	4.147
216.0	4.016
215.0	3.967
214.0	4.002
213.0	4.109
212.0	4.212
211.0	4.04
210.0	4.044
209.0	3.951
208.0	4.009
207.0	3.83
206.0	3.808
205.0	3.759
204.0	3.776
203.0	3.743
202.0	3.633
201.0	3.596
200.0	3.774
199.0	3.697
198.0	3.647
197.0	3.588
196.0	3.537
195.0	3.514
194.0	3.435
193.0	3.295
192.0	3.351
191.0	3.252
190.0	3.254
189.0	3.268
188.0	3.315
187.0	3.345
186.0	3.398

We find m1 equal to 6.43 Hz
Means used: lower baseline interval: 5.67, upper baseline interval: 8.8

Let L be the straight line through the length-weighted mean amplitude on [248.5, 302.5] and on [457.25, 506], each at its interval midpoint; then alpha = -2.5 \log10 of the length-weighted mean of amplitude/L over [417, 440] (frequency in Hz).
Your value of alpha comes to 0.16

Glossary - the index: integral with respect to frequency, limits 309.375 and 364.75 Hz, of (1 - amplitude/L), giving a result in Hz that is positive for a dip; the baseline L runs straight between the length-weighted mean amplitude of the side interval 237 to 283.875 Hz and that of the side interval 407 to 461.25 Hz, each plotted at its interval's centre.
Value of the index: 6.49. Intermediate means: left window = 5.53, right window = 8.25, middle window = 5.93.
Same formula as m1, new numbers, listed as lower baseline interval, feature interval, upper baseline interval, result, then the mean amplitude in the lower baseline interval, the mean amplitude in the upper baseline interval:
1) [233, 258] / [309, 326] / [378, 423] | 1.1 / 5.33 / 7.26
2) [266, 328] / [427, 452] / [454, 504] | 2.4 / 5.9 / 9.66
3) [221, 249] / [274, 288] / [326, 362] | -0.5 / 5.11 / 6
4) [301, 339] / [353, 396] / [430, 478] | 4.9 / 5.9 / 8.7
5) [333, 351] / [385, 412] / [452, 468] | 2.2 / 6.06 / 9.29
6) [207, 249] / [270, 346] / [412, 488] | 2.7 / 4.77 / 8.61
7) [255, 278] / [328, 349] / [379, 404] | 1.0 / 5.66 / 6.73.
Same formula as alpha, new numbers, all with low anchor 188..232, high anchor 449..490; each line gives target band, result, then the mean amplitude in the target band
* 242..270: -0.110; 5.49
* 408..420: 0.005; 8.13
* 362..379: 0.185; 6.14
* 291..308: -0.067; 6.21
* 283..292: -0.064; 5.94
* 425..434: 0.183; 7.16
